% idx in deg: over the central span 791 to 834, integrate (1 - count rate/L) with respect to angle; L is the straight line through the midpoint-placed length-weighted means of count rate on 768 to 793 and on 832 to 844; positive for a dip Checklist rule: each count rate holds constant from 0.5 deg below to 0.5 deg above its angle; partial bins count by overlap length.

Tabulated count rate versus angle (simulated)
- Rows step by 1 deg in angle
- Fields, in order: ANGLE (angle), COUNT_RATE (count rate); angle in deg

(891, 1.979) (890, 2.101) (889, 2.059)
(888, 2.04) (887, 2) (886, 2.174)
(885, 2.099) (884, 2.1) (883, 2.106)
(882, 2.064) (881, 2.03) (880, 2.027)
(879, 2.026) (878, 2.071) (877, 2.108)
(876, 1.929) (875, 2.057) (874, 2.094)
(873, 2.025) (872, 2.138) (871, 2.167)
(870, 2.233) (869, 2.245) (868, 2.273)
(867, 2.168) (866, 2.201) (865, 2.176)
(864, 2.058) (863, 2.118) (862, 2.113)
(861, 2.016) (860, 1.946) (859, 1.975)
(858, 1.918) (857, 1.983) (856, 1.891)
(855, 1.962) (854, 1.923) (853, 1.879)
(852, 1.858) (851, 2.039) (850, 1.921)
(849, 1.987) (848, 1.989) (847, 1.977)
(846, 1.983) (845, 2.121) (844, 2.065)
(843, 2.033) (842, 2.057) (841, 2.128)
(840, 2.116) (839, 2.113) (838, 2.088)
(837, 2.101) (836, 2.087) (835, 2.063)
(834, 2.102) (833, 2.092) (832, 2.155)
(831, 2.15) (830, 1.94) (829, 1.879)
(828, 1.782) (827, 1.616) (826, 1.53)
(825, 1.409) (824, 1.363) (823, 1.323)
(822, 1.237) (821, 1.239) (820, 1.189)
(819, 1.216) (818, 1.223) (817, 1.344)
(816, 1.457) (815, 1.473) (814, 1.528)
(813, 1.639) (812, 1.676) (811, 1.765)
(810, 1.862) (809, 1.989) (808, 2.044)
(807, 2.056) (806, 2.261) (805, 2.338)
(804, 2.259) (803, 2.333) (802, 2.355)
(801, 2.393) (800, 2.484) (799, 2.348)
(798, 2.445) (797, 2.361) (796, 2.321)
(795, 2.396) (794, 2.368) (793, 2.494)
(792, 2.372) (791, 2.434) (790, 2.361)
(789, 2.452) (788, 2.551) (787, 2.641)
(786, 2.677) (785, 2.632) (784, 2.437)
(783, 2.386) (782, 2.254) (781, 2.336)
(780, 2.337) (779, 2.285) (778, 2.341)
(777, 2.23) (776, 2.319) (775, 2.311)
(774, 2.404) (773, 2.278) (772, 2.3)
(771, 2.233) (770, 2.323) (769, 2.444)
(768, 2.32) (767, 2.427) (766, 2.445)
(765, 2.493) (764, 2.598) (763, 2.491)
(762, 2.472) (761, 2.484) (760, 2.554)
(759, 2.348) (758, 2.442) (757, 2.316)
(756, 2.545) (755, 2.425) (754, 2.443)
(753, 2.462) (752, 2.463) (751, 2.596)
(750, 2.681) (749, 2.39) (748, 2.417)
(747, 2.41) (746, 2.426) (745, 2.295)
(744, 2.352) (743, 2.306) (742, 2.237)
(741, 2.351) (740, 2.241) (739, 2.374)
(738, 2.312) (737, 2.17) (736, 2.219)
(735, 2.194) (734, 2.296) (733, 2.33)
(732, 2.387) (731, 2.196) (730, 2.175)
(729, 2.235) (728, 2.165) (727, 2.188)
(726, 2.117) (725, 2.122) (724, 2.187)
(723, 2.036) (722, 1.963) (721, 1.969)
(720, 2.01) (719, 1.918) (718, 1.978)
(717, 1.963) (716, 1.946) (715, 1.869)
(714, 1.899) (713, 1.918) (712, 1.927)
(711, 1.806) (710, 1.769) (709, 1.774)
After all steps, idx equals 6.25 deg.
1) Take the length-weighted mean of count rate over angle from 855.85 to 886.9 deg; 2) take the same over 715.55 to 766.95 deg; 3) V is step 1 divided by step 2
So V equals 0.91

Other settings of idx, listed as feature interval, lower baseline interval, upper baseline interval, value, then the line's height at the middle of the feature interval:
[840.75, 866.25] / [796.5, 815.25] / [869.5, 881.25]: 0.9 deg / 2.08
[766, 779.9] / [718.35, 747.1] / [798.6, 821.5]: -2.1 deg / 2.02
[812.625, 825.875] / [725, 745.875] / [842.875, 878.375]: 4.7 deg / 2.12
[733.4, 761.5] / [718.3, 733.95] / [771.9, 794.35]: -1.9 deg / 2.24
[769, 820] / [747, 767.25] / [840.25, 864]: 2.5 deg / 2.29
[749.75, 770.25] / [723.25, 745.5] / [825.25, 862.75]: -2.6 deg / 2.18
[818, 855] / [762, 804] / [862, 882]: 6.2 deg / 2.23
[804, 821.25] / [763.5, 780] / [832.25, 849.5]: 4.0 deg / 2.19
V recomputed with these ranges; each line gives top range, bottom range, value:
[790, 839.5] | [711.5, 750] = 0.89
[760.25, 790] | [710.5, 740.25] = 1.15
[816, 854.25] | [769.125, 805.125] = 0.76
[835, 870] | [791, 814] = 0.93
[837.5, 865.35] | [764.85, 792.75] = 0.84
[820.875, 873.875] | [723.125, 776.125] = 0.84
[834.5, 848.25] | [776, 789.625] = 0.85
